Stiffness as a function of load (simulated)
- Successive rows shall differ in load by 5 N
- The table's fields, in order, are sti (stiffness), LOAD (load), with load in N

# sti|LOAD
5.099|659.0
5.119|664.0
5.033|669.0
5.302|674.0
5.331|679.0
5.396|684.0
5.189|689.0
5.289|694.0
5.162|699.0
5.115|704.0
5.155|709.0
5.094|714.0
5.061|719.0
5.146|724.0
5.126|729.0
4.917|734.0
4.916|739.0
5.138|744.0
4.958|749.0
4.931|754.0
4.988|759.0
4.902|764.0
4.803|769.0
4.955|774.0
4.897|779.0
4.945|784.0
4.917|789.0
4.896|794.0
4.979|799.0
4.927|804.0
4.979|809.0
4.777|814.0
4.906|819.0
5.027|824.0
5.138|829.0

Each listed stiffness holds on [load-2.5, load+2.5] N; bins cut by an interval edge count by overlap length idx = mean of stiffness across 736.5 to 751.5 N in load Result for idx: 5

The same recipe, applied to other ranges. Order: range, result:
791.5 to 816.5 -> 4.91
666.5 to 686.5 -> 5.27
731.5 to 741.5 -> 4.92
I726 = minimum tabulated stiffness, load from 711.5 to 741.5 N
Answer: 4.916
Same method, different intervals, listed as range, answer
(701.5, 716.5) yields 5.094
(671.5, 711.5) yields 5.115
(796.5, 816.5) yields 4.777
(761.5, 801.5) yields 4.803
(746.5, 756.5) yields 4.931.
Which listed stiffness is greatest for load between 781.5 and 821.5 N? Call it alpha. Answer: 4.979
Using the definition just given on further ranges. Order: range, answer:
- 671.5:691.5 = 5.396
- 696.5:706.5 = 5.162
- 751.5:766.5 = 4.988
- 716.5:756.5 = 5.146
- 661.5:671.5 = 5.119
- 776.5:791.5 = 4.945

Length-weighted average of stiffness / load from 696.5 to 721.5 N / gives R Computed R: 5.12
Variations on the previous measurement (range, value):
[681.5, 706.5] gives 5.23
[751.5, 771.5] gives 4.91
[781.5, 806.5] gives 4.93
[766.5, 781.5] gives 4.89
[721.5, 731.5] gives 5.14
